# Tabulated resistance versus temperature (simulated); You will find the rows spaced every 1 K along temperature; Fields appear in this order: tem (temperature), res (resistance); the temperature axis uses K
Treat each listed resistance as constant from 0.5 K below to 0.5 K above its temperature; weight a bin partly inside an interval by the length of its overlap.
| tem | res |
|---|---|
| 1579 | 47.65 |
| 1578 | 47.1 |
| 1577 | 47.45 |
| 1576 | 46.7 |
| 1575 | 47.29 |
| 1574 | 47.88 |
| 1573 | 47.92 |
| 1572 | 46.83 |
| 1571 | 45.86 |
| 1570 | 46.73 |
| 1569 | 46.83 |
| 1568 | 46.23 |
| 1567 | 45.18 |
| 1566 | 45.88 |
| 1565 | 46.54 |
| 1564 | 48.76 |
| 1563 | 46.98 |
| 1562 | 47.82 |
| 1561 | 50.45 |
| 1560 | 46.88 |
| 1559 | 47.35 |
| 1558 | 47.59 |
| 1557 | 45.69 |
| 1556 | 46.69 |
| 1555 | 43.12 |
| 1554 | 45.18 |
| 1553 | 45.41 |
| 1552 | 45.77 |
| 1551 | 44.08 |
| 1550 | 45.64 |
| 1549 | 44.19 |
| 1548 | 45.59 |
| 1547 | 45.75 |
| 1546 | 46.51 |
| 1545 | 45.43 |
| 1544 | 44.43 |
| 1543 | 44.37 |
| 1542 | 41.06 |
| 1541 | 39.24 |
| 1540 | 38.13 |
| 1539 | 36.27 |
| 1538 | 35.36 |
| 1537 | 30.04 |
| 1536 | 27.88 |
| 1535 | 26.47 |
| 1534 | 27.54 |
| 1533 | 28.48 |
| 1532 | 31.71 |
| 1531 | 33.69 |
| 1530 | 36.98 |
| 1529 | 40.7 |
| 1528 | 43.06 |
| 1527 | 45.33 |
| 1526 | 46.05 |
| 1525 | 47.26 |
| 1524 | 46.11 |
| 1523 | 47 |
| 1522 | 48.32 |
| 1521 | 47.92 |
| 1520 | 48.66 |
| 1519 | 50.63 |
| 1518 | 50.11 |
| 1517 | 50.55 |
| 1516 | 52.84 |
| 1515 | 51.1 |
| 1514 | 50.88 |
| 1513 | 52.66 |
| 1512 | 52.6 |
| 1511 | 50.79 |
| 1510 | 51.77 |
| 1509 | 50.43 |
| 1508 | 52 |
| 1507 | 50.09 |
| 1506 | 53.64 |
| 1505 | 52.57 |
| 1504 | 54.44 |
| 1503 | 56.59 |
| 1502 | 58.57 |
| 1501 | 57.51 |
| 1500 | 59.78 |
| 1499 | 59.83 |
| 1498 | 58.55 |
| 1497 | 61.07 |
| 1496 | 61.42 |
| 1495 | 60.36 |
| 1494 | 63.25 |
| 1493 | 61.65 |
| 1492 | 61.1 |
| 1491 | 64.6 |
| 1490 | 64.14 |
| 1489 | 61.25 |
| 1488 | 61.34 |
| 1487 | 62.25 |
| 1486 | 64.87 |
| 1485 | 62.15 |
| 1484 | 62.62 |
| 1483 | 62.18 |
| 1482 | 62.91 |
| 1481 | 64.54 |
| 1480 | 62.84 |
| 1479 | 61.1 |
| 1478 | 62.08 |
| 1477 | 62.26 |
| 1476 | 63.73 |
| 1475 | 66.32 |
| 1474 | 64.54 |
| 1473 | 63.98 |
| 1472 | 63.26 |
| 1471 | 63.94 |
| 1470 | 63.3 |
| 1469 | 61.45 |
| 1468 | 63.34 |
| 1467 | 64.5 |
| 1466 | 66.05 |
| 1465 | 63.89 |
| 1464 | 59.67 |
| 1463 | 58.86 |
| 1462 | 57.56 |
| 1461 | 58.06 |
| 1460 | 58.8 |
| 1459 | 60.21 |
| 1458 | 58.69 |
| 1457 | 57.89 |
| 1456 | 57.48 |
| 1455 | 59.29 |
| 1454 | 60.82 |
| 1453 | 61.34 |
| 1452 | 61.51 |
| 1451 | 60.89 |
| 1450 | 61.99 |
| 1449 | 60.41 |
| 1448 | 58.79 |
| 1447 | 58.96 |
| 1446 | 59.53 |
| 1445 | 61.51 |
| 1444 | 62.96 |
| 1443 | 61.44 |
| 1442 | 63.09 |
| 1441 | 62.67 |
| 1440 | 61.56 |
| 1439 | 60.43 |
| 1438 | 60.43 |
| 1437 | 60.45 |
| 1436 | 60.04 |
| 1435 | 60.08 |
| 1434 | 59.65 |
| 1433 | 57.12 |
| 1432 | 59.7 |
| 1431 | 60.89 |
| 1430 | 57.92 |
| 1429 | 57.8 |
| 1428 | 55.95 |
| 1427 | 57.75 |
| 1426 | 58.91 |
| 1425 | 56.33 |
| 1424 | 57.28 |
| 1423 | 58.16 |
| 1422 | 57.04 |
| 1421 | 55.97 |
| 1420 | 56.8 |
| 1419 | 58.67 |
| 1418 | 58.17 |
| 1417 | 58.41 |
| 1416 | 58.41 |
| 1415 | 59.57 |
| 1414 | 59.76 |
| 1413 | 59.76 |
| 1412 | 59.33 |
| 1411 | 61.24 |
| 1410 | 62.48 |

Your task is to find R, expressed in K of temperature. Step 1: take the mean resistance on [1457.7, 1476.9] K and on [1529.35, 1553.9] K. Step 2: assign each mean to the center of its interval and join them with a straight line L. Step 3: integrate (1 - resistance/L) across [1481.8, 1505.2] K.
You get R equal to -2.9 K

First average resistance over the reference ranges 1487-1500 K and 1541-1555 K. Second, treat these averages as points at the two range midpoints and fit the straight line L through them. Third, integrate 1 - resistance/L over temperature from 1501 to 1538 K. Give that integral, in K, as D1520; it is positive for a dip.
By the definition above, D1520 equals 5.58 K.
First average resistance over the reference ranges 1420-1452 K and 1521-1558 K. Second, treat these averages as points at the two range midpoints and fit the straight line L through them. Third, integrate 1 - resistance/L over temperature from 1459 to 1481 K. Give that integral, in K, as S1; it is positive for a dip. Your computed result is -3.67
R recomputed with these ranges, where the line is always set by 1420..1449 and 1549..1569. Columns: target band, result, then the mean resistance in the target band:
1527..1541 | 4.2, 34.2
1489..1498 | -1.5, 61.9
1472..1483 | -1.7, 63.4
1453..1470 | -1.2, 60.5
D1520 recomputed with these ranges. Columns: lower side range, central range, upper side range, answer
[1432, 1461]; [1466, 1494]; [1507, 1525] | -3.91 K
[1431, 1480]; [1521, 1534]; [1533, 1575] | 1.96 K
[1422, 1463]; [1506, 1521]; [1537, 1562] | -0.56 K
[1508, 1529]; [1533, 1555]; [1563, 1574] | 3.60 K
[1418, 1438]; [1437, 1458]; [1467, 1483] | -0.08 K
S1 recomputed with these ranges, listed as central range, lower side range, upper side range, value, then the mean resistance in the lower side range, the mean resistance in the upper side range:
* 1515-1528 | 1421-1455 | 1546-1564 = 0.5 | 59.7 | 46.2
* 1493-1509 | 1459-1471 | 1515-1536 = -2.3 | 61.5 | 42.3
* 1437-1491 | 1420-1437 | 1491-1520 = -4.6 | 58.2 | 55.3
